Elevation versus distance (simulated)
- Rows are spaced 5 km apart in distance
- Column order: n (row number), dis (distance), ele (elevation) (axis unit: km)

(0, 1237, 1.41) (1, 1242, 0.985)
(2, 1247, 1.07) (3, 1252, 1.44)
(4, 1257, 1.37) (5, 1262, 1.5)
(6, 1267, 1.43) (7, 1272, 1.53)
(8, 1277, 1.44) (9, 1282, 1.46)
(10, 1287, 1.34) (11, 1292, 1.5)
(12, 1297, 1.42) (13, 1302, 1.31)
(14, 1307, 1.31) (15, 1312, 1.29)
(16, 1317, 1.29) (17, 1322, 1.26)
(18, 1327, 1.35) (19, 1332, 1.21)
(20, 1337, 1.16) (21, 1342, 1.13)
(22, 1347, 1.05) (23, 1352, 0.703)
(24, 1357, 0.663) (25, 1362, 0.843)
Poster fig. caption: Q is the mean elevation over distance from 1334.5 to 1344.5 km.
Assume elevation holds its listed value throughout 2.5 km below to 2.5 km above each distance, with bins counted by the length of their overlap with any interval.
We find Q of 1.15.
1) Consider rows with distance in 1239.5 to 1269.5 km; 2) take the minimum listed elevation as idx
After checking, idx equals 0.985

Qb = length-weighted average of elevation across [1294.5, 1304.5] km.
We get 1.36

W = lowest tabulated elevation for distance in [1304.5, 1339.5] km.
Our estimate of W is 1.16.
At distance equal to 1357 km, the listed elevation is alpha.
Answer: 0.663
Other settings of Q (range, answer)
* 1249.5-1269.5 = 1.44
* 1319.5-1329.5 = 1.31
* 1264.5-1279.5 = 1.47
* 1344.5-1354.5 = 0.877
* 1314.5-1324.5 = 1.27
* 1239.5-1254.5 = 1.17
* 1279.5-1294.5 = 1.43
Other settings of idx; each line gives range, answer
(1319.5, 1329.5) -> 1.26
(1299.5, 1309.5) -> 1.31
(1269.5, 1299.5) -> 1.34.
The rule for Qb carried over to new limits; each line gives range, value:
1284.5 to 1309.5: 1.38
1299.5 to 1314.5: 1.3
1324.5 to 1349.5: 1.18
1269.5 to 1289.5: 1.44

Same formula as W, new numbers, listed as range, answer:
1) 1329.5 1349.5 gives 1.05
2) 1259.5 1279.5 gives 1.43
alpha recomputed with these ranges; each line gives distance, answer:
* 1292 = 1.5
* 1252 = 1.44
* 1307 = 1.31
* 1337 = 1.16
